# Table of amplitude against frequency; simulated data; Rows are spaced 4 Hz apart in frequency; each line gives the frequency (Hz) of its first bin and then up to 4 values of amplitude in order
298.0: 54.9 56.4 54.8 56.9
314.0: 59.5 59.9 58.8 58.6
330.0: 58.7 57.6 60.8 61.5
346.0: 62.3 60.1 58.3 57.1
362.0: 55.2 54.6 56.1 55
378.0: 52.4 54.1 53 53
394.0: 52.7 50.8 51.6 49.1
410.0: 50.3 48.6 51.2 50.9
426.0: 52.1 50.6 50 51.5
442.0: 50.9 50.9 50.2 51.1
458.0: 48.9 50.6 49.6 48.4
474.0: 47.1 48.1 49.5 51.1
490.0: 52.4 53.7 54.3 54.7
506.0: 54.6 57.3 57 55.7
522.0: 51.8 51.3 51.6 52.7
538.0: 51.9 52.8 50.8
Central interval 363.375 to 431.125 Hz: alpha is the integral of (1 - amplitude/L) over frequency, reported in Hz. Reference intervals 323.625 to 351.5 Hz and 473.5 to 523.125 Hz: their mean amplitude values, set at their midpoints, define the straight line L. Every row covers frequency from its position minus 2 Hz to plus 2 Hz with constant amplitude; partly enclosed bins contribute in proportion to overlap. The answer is 6.2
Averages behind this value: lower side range 59.9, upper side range 53.1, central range 52.2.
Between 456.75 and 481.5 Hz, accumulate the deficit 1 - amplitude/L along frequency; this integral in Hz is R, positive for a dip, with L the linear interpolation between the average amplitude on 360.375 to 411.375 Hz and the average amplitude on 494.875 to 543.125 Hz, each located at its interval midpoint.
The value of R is 2.16 Hz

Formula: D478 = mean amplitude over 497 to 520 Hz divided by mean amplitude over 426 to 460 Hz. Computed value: 1.1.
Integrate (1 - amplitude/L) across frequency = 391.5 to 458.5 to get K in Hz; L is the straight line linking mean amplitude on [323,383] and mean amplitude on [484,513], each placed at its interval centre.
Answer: 6.2 Hz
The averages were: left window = 57.6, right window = 54.1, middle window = 50.7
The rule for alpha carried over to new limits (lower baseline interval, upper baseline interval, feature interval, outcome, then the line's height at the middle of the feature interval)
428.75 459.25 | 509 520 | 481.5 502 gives 0.76 Hz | 54.7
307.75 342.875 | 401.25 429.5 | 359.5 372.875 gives -0.05 Hz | 55.2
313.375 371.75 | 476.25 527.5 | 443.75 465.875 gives 1.83 Hz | 54.8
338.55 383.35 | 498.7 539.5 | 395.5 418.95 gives 2.47 Hz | 56.2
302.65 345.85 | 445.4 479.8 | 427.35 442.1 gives 0.14 Hz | 51.3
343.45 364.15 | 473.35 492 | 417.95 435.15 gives 0.86 Hz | 53.7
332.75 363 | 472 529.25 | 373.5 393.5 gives 1.53 Hz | 57.8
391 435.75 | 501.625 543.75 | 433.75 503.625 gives 2.08 Hz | 52.3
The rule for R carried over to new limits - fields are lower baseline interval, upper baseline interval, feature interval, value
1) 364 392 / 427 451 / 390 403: 0.3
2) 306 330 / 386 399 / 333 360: -1.7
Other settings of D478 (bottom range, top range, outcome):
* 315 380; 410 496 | 0.87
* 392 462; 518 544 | 1.03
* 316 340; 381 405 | 0.89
